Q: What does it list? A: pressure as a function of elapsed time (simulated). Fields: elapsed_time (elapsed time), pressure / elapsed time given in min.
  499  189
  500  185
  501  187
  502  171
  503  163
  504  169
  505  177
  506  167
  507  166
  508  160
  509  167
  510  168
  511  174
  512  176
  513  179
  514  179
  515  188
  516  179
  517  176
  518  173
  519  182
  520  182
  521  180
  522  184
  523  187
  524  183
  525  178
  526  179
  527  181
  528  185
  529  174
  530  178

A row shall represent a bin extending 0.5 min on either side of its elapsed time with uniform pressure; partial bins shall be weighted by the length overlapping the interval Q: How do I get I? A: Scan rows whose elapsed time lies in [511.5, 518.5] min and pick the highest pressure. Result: 188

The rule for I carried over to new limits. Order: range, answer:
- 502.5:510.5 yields 177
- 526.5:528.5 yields 185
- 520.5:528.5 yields 187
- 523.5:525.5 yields 183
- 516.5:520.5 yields 182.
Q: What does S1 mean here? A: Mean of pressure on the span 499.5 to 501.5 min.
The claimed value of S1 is 186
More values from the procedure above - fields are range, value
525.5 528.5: 182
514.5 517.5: 181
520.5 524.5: 184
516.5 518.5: 174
